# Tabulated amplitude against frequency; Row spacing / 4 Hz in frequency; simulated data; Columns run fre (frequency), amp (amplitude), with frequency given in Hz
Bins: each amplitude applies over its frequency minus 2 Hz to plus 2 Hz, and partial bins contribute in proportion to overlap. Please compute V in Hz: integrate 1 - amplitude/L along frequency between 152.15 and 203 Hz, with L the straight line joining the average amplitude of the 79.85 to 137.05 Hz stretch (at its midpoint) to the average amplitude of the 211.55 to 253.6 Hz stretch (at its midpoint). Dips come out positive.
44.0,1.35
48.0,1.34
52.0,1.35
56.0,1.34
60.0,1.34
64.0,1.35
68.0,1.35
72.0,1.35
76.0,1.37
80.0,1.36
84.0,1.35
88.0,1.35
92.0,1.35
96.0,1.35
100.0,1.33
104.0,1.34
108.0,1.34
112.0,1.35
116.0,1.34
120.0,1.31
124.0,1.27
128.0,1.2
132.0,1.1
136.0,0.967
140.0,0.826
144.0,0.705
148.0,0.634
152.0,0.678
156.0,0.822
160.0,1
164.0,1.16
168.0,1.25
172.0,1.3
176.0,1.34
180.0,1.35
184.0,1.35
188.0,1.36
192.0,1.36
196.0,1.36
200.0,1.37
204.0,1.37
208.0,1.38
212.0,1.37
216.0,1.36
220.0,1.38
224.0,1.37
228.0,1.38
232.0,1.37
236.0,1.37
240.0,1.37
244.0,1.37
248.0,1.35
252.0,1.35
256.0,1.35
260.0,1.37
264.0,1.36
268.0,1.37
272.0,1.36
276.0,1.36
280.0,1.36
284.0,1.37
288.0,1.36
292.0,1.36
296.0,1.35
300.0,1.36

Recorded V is 3.8 Hz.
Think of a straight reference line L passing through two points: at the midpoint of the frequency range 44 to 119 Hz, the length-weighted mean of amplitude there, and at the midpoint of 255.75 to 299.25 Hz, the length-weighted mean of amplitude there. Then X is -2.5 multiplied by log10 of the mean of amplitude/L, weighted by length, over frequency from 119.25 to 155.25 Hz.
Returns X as 0.384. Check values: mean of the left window 1.35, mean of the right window 1.36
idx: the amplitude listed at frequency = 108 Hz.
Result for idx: 1.34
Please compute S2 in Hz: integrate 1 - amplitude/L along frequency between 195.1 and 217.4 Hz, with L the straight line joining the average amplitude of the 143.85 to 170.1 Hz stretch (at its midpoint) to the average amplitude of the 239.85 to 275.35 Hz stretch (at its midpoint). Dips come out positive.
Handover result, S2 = -4.8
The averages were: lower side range 0.907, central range 1.37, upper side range 1.36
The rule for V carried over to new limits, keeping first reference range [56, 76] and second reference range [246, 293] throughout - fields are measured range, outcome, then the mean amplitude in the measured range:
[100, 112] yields 0.1 Hz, 1.34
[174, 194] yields 0.0 Hz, 1.35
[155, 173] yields 3.2 Hz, 1.11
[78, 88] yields 0.0 Hz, 1.35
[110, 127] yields 0.5 Hz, 1.31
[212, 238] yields -0.3 Hz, 1.37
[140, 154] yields 6.8 Hz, 0.694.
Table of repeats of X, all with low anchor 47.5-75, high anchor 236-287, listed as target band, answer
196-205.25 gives -0.01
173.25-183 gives 0.01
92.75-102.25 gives 0.01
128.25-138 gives 0.26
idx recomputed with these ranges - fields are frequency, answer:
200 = 1.37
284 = 1.37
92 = 1.35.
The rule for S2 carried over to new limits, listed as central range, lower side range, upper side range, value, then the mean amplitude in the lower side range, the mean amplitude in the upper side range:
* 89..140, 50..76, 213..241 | 3.79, 1.35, 1.37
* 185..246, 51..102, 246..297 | -0.56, 1.35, 1.36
